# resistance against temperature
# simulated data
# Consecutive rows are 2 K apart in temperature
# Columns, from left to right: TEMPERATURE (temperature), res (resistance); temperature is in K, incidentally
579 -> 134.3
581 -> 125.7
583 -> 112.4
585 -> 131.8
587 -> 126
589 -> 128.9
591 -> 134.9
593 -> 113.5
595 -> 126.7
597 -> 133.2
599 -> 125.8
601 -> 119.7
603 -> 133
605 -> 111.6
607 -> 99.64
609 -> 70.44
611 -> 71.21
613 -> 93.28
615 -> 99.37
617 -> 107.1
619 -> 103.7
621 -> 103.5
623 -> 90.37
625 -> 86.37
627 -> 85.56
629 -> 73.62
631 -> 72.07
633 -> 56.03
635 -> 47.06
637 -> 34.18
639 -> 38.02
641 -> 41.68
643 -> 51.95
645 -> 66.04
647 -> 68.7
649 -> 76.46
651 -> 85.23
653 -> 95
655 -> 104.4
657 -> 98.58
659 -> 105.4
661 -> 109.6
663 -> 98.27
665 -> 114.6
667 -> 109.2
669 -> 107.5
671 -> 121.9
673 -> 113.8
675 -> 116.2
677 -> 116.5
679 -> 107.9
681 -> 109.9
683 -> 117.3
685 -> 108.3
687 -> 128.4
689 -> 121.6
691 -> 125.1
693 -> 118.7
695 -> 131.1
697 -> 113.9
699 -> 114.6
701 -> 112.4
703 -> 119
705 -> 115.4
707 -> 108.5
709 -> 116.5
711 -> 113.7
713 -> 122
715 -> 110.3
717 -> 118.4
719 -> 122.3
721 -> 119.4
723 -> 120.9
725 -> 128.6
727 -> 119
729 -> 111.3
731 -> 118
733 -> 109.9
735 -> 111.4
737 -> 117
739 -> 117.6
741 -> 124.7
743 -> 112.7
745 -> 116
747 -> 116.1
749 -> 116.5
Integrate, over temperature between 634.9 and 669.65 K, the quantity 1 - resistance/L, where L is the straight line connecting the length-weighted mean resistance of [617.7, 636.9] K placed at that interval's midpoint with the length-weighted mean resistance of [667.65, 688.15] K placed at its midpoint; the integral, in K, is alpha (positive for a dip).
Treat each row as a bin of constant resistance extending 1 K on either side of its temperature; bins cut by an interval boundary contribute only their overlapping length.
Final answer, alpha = 5.9 K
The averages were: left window 78.1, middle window 81.3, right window 115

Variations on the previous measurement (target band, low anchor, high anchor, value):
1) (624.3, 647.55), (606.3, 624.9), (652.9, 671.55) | 9.2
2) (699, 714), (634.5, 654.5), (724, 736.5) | -2.1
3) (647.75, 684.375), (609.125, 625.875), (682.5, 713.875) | 0.8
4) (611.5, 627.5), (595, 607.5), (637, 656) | 0.7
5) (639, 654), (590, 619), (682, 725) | 6.1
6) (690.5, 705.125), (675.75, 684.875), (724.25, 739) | -0.6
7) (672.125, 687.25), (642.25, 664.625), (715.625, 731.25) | -2.1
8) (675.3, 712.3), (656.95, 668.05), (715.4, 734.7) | -1.4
